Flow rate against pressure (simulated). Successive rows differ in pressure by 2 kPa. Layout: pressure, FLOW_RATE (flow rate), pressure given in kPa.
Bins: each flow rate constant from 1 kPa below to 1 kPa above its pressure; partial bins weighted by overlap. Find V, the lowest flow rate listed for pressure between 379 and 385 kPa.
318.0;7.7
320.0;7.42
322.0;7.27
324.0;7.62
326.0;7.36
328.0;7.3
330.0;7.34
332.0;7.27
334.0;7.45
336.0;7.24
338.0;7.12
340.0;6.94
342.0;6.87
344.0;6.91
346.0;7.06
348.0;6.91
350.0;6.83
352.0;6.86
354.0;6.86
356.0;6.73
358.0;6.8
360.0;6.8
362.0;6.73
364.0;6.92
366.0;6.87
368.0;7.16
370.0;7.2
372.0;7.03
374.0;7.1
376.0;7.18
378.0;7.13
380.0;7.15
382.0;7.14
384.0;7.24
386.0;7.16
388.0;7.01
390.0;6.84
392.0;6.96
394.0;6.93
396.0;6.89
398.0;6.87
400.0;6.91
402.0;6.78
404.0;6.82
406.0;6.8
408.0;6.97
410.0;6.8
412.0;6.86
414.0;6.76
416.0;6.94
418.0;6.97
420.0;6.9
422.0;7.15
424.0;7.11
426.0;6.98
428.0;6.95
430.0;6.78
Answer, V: 7.14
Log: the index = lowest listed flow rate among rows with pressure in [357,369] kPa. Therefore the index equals 6.73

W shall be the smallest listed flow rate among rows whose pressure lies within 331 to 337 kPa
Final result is 7.24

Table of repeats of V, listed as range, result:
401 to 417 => 6.76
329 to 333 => 7.27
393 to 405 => 6.78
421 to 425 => 7.11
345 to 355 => 6.83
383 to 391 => 6.84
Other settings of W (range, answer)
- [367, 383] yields 7.03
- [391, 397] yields 6.89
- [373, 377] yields 7.1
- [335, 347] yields 6.87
